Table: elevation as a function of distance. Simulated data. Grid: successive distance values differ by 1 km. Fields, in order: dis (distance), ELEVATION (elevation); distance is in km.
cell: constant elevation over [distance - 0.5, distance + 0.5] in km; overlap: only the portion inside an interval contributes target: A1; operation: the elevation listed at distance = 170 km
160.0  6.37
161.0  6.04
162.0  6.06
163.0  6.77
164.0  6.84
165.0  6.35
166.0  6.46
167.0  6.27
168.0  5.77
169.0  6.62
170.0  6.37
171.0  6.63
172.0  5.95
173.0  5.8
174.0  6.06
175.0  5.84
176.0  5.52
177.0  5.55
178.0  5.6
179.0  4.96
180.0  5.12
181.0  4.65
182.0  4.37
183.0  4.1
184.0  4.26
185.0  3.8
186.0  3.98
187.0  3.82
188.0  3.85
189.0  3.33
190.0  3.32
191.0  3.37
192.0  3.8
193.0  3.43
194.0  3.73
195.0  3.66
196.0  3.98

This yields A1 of 6.37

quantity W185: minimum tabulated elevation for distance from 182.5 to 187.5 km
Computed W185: 3.8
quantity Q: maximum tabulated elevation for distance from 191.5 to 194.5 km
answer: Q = 3.8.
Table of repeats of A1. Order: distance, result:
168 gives 5.77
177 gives 5.55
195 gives 3.66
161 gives 6.04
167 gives 6.27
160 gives 6.37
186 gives 3.98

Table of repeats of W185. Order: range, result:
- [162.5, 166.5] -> 6.35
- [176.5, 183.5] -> 4.1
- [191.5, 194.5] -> 3.43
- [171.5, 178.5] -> 5.52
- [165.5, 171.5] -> 5.77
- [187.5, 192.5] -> 3.32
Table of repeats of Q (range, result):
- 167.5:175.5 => 6.63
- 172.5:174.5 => 6.06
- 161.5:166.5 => 6.84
